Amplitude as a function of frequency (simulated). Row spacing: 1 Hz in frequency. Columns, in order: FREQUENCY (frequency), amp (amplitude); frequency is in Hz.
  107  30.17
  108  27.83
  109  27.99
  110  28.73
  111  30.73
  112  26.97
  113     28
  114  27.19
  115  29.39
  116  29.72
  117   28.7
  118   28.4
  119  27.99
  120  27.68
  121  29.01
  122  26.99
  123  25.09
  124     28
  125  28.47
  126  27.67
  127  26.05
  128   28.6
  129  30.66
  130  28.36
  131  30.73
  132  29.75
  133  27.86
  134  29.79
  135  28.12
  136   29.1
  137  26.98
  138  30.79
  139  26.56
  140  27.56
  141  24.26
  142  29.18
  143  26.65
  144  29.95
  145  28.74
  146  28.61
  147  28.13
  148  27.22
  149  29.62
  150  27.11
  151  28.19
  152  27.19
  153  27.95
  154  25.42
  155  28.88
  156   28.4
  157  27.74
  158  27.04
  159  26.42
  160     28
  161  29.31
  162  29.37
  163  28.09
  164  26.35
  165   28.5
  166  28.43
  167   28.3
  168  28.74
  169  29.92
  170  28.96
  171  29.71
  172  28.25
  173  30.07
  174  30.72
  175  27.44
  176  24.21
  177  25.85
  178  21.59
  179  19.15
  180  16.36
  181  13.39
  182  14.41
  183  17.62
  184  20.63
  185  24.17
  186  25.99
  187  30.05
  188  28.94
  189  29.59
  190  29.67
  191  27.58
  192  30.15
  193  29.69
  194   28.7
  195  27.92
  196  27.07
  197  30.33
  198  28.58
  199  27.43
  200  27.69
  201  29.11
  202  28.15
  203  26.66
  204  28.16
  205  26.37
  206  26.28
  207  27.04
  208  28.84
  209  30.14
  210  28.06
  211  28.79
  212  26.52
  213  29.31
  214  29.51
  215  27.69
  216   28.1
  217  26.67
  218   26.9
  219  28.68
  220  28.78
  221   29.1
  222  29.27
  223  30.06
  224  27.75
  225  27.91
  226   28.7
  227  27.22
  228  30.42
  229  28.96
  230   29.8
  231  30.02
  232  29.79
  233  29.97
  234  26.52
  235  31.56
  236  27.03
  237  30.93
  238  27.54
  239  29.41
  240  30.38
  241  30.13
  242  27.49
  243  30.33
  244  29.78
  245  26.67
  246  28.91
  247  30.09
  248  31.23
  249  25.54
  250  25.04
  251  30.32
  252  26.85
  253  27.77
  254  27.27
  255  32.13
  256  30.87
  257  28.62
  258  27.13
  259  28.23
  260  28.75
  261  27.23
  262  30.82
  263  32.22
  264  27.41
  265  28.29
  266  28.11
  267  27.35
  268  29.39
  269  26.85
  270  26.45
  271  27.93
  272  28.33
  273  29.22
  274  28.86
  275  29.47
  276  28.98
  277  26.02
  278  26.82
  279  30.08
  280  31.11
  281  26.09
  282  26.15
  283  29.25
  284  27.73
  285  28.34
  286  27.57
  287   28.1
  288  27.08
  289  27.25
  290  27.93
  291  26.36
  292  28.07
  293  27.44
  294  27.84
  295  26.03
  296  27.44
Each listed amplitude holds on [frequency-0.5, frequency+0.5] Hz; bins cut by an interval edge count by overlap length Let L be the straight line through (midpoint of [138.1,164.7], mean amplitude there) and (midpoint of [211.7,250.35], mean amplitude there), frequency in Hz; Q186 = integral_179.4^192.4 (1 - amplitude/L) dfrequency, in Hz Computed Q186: 2.1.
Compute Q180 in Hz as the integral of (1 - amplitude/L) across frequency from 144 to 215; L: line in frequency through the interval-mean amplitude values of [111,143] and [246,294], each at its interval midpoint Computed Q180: 2.8 Hz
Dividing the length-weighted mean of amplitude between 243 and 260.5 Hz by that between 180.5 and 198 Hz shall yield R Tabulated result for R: 1.1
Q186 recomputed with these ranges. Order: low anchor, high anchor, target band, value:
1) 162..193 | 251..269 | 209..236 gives -1.2 Hz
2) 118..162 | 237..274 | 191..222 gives 0.2 Hz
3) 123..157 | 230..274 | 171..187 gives 3.0 Hz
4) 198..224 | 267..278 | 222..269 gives -1.3 Hz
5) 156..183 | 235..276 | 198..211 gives -0.4 Hz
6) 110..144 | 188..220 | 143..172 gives 0.1 Hz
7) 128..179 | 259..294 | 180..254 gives 0.9 Hz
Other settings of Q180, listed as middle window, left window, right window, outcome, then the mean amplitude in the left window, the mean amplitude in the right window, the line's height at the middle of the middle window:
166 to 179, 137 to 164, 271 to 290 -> 0.20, 27.9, 28.1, 27.9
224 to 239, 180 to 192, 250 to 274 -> -1.34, 23.8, 28.5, 26.6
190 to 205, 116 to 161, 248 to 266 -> -0.02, 28.1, 28.6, 28.3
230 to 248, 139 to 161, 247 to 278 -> -0.64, 27.7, 28.4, 28.3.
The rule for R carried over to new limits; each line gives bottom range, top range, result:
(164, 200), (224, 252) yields 1.10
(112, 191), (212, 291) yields 1.05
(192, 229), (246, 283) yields 1.00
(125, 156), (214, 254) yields 1.02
